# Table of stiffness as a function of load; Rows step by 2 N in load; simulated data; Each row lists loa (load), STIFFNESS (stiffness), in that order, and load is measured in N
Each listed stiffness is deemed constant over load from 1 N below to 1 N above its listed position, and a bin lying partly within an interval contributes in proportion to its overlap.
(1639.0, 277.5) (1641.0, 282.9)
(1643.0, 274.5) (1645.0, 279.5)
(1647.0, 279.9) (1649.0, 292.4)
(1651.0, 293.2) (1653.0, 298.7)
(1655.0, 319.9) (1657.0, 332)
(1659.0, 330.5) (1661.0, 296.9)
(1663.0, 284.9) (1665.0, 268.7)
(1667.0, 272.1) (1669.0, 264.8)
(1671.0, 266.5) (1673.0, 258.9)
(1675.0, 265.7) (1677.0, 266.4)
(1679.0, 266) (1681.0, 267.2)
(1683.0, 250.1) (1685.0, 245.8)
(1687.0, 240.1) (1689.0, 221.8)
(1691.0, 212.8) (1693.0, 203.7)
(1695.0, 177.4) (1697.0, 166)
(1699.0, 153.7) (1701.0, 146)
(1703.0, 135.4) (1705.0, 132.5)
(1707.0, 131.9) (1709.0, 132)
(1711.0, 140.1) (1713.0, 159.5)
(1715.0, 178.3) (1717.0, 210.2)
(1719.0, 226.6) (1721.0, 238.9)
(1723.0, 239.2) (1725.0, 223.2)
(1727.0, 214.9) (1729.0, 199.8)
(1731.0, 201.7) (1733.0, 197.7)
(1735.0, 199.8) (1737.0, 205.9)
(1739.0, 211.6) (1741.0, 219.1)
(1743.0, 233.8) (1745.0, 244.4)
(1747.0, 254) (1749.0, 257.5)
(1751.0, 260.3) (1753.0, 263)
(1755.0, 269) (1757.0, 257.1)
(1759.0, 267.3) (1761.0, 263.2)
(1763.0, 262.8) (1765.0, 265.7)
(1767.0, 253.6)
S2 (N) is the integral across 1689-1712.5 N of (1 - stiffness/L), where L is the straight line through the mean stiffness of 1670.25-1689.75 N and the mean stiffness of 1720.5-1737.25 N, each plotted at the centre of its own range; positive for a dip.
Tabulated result 7.69 N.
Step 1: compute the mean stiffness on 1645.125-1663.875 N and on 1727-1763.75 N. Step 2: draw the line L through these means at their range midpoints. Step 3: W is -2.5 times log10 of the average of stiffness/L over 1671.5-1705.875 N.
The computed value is 0.29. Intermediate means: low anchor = 302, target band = 213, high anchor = 236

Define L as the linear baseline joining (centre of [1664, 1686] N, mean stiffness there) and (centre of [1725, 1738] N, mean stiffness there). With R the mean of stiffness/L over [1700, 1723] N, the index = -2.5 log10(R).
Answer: 0.30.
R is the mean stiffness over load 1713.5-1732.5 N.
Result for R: 213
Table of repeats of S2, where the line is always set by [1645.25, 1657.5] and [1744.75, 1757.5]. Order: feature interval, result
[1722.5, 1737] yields 3.15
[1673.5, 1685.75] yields 1.19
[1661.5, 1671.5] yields 0.71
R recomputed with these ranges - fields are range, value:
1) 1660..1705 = 231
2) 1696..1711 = 142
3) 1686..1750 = 197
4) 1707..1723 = 184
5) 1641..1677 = 286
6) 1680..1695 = 231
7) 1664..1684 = 265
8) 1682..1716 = 178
